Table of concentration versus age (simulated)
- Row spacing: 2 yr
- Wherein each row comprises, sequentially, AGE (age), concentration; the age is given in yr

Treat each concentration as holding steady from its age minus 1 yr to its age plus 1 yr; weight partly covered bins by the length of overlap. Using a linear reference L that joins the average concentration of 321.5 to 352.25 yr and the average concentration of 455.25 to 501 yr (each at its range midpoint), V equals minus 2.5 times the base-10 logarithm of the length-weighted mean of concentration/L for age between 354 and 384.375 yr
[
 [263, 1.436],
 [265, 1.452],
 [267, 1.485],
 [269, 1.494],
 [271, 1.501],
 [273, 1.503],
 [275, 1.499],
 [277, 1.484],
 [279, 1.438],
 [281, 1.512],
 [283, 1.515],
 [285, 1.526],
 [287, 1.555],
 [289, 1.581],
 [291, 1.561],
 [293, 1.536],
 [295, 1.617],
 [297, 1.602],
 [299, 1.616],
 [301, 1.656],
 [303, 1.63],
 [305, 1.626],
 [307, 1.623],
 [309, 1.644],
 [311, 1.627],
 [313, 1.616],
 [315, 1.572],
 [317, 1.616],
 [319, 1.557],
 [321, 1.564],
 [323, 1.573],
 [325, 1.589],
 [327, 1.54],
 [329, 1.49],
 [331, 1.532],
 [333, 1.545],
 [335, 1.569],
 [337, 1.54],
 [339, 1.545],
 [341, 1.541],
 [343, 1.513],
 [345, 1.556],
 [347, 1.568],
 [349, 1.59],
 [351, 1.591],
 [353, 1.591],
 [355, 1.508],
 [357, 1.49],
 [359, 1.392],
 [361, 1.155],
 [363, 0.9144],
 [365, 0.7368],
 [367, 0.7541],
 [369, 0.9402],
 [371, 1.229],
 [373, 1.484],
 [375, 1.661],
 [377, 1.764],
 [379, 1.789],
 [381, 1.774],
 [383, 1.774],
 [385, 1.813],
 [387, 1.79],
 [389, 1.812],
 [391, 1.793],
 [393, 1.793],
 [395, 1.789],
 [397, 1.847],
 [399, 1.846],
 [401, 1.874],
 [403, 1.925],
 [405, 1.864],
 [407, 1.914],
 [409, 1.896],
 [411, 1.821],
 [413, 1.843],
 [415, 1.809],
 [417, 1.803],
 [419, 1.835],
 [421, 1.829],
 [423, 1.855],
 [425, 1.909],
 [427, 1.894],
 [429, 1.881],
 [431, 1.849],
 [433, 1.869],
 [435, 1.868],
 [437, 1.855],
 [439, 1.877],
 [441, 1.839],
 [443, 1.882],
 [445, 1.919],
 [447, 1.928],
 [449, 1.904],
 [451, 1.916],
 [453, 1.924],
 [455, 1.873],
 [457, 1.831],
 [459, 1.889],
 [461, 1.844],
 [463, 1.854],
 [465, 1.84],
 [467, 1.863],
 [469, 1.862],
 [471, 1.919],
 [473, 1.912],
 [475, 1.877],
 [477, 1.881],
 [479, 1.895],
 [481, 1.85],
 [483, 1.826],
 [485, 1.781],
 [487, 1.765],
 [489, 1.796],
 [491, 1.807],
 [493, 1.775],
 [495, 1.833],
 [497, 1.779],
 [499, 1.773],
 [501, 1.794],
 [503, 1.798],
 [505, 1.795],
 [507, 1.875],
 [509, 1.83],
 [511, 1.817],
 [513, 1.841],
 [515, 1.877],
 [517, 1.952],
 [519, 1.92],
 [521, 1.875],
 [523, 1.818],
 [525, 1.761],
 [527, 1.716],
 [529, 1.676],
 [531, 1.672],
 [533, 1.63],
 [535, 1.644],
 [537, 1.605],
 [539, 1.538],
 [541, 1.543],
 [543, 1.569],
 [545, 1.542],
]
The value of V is 0.19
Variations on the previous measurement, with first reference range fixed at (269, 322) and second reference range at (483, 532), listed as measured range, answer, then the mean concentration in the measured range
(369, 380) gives 0.089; 1.53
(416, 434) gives -0.088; 1.86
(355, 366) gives 0.365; 1.17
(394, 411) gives -0.109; 1.87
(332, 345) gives 0.050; 1.54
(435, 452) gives -0.093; 1.89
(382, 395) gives -0.077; 1.8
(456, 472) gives -0.064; 1.86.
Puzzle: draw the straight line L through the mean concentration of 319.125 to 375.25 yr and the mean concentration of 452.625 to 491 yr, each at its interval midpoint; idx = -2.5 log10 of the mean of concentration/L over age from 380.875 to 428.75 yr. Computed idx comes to -0.139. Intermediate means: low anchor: 1.42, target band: 1.84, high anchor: 1.85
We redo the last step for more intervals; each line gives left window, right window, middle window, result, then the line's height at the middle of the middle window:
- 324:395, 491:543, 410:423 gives -0.14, 1.6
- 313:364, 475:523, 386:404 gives -0.13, 1.62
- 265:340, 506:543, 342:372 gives 0.23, 1.6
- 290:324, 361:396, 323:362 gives 0.02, 1.55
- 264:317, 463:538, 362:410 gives 0.04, 1.67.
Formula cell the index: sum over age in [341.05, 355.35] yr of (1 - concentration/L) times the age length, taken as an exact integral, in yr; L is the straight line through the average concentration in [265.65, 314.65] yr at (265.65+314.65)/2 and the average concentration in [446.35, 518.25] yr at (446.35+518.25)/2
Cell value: 0.75 yr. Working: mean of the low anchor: 1.56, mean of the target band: 1.56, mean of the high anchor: 1.85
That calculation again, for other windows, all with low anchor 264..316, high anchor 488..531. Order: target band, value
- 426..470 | -3.4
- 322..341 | 0.7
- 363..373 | 4.1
